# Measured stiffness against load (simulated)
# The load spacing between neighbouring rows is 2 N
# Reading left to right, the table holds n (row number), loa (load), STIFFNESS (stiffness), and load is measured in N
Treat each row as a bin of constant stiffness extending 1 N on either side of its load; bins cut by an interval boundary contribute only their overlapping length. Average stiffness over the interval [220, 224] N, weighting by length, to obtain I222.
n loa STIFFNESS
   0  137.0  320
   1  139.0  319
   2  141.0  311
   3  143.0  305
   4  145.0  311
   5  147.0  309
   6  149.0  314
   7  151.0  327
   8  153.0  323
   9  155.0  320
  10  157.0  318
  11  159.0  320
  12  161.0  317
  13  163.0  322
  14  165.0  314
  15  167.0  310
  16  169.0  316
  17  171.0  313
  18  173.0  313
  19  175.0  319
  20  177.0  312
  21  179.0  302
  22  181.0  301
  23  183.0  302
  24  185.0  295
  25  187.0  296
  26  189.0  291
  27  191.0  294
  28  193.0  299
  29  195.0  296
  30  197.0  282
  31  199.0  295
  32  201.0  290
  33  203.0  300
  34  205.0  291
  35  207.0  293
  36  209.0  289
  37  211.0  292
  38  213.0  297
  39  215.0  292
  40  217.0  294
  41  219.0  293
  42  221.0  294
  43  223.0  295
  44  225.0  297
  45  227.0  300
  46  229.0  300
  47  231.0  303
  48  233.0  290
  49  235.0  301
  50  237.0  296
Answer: 294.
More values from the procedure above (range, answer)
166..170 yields 313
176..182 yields 305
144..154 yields 317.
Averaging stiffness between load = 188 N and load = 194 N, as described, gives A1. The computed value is 295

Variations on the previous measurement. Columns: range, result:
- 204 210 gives 291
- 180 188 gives 298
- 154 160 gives 319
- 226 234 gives 298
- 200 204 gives 295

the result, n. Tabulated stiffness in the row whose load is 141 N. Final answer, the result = 311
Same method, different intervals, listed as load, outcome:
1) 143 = 305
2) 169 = 316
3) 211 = 292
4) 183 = 302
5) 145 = 311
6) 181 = 301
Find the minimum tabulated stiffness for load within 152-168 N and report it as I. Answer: 310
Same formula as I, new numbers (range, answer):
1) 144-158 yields 309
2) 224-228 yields 297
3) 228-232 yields 300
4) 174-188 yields 295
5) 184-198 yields 282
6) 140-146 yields 305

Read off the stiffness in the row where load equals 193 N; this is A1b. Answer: 299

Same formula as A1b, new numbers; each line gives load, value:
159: 320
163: 322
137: 320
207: 293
